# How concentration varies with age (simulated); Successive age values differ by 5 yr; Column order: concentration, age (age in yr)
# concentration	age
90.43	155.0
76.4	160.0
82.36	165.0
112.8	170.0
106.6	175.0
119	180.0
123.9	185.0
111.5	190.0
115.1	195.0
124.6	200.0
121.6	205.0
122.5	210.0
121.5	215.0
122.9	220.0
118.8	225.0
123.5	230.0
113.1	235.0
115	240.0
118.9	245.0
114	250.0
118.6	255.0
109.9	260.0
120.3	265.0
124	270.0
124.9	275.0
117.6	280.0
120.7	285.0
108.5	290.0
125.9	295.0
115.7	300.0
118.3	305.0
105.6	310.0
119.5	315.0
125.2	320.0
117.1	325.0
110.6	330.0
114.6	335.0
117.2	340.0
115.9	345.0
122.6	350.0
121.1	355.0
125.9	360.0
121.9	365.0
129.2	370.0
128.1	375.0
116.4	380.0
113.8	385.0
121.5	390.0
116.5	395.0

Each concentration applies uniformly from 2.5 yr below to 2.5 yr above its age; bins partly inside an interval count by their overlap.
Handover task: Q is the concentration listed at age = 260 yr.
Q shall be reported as 109.9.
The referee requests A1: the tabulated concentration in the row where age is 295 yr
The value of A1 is 125.9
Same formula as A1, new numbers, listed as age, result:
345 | 115.9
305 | 118.3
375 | 128.1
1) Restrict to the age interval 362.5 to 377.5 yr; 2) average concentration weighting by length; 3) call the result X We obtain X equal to 126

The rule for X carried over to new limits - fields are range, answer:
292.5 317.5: 117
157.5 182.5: 99.4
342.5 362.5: 121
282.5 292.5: 115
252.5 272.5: 118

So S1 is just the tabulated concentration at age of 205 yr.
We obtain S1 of 121.6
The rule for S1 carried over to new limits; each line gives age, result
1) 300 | 115.7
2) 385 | 113.8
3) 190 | 111.5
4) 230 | 123.5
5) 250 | 114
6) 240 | 115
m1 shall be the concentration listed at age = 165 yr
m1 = 82.36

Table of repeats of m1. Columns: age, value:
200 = 124.6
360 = 125.9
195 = 115.1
